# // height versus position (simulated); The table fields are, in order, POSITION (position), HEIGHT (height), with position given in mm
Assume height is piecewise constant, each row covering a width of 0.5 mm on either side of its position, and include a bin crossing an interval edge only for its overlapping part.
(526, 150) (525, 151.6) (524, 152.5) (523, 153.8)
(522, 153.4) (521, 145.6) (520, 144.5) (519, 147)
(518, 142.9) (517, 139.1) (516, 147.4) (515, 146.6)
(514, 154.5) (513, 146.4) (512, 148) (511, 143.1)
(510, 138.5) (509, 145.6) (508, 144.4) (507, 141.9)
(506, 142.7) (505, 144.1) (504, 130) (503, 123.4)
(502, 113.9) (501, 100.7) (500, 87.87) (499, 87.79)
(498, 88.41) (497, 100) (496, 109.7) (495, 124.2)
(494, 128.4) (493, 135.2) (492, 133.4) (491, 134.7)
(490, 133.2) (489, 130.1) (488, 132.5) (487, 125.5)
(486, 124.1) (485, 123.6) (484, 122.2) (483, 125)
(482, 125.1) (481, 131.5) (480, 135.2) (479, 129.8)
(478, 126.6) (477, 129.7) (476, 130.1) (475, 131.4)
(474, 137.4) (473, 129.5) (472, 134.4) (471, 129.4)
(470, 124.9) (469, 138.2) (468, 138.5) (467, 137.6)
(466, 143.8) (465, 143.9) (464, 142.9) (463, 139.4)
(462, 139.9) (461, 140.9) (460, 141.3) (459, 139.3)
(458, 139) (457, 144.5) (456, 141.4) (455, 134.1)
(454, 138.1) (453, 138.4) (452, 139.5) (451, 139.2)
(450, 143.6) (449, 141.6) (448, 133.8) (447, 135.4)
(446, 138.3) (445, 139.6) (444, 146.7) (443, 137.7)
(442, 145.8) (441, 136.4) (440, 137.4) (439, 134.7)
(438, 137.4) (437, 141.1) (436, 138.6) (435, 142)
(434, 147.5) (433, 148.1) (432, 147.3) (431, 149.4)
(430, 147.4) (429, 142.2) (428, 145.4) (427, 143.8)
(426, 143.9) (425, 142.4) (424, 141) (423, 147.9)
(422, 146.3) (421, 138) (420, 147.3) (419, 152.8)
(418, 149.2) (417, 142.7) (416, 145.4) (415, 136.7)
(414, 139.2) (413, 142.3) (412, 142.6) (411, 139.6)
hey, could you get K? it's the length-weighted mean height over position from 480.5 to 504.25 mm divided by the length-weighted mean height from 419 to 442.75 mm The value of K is 0.8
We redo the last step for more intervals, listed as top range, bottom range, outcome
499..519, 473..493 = 1.04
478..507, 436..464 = 0.88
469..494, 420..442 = 0.91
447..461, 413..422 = 0.97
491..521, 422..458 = 0.92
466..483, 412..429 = 0.92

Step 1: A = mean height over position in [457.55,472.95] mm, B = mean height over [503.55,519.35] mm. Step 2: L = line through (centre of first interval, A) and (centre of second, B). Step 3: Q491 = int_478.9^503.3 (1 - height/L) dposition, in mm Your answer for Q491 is 3.7 mm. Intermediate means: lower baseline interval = 138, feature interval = 120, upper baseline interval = 144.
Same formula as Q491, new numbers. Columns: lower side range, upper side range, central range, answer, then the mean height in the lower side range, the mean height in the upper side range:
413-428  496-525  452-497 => 1.69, 144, 134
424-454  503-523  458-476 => 0.69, 141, 144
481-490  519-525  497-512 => 1.66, 127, 150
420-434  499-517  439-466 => 0.32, 145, 134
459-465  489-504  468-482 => -0.01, 141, 115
